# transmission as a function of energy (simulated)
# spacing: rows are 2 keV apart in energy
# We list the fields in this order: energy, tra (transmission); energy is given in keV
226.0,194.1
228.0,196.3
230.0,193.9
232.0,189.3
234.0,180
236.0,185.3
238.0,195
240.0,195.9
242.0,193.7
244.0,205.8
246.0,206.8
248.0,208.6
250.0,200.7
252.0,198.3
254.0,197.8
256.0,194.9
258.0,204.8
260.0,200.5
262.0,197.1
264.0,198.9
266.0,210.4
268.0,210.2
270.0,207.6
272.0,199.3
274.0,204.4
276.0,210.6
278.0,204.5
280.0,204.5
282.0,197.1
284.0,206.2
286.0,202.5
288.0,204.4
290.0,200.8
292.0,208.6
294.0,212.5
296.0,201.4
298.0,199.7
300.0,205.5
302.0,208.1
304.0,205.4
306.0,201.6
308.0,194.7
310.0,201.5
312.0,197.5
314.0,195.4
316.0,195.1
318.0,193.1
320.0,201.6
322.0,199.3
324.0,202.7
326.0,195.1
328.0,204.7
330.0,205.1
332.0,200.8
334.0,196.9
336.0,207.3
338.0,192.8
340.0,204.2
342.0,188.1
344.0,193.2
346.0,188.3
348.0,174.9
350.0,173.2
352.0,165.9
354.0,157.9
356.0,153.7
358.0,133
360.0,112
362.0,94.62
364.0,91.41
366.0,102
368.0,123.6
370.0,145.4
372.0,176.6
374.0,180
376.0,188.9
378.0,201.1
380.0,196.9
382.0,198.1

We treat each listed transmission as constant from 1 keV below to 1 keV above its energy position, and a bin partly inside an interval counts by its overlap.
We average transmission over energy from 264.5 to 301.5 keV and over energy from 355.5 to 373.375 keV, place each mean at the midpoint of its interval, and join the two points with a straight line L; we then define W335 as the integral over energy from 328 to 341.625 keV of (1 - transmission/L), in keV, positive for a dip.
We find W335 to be -4.1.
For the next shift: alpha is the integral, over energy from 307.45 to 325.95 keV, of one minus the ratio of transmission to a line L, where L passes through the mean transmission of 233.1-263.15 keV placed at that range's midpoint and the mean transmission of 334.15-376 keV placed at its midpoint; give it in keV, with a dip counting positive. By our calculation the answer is -2.6 keV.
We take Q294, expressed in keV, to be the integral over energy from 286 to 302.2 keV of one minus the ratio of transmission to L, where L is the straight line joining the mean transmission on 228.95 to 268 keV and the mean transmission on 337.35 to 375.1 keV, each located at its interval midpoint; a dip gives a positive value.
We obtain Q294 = -2.25 keV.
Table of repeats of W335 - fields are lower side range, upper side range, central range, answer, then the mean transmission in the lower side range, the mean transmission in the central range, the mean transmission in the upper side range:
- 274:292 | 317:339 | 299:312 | -0.02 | 204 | 202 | 200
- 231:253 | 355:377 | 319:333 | -4.10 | 196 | 201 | 136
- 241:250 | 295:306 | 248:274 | 0.18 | 203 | 202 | 204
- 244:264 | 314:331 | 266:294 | -0.65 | 201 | 205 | 199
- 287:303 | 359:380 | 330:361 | -2.36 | 205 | 177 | 144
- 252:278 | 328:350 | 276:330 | -0.89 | 203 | 202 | 195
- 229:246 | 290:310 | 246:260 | -0.39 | 193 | 201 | 204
